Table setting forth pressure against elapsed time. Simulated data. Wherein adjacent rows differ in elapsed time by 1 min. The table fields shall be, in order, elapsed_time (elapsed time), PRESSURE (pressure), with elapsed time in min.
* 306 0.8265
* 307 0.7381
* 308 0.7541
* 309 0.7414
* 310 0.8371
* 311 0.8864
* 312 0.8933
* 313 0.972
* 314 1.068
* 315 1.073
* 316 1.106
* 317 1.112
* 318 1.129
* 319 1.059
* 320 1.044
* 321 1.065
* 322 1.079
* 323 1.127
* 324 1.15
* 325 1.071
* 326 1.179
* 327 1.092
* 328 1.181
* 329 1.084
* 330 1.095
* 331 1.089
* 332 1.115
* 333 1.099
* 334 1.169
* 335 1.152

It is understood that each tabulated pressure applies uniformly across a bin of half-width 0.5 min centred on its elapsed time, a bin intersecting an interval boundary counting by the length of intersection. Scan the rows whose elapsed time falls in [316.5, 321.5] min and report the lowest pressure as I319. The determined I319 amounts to 1.044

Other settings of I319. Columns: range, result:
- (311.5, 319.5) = 0.8933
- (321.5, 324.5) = 1.079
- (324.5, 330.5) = 1.071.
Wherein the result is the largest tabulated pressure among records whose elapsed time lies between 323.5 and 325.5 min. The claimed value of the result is 1.15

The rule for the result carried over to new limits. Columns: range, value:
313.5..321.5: 1.129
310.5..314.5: 1.068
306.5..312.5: 0.8933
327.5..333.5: 1.181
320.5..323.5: 1.127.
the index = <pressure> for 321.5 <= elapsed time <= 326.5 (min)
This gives 1.12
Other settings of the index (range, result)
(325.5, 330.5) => 1.13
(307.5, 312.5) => 0.822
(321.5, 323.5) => 1.1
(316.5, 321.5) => 1.08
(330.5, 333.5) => 1.1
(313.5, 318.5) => 1.1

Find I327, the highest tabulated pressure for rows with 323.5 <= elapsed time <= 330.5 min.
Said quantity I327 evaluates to 1.181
